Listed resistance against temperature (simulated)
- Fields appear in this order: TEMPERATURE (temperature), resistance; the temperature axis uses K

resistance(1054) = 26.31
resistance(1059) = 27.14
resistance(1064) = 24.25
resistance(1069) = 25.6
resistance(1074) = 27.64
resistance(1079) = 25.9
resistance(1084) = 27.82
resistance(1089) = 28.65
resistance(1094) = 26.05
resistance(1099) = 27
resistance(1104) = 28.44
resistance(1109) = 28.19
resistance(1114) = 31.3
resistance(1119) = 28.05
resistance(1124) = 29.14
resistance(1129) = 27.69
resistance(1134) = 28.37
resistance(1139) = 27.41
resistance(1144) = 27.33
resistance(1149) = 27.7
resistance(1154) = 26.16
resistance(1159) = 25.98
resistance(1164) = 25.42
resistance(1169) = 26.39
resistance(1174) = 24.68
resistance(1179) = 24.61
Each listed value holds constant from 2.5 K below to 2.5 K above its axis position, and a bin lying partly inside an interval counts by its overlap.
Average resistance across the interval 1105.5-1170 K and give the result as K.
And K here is 27.7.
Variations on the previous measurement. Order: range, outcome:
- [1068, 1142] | 27.9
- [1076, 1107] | 27.3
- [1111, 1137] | 28.9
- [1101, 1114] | 28.8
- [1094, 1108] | 27.5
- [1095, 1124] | 28.5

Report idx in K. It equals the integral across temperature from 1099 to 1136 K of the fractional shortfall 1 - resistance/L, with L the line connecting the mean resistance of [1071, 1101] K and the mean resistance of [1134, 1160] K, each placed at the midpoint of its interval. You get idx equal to -2.0 K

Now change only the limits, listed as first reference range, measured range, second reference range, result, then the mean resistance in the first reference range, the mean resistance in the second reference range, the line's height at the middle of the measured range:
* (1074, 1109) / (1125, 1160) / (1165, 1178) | -1.65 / 27.4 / 25.4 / 26.1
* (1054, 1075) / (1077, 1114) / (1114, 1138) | -0.52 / 26.1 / 28.6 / 27.3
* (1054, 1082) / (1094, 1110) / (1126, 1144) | -0.34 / 26.2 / 27.8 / 27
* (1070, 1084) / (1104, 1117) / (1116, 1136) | -0.72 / 26.8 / 28.4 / 27.9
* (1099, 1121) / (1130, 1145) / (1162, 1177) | -0.27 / 28.8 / 25.5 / 27.3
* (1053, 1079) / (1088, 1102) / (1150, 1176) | -0.57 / 26.2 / 25.9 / 26.1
